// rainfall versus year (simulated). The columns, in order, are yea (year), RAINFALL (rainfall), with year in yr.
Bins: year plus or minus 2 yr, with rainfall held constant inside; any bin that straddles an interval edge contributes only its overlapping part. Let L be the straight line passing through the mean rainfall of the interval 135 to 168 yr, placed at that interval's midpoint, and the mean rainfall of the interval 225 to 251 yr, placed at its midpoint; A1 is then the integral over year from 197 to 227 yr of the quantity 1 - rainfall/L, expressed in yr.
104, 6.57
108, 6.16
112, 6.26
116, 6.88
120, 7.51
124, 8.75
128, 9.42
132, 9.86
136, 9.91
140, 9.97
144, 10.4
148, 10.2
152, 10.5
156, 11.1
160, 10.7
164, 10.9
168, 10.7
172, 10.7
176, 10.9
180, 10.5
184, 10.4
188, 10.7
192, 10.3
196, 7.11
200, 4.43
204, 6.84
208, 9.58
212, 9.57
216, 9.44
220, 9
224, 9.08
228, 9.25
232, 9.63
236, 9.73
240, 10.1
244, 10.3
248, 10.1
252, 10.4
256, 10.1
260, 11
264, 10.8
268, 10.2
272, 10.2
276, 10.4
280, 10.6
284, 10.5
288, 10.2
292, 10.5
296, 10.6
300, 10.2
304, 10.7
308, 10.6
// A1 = 5.3 yr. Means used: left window 10.5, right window 9.84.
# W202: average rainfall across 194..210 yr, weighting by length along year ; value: 6.99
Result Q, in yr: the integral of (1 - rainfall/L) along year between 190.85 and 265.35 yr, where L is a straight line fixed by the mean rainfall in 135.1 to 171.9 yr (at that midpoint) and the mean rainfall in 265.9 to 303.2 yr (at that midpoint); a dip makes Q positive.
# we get 8.3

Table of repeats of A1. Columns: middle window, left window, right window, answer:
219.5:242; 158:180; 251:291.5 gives 2.3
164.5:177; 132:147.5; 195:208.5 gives -3.6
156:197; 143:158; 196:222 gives -4.1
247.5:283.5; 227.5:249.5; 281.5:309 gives -1.0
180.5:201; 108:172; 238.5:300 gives 1.9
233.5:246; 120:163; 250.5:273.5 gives 0.4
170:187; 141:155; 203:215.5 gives -1.7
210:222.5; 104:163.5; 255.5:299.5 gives 0.7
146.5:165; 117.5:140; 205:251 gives -2.9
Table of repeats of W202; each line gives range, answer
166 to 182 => 10.7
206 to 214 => 9.57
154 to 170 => 10.9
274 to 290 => 10.4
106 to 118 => 6.43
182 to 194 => 10.5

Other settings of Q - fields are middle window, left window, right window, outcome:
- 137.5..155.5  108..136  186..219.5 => -4.6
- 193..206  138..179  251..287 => 5.1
